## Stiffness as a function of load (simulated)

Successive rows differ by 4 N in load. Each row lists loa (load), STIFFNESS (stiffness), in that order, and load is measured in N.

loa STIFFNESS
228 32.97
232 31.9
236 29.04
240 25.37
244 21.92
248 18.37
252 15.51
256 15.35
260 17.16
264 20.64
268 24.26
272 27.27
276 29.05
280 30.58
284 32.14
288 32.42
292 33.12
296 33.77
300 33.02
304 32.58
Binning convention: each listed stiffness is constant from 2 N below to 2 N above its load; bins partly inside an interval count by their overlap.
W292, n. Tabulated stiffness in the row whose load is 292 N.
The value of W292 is 33.12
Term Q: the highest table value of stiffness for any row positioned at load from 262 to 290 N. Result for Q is 32.42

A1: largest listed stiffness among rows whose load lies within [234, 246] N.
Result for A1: 29.04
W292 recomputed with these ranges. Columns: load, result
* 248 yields 18.37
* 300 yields 33.02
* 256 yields 15.35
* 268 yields 24.26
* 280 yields 30.58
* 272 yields 27.27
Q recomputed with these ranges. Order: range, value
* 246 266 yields 20.64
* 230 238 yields 31.9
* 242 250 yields 21.92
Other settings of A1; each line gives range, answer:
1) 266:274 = 27.27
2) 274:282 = 30.58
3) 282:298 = 33.77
